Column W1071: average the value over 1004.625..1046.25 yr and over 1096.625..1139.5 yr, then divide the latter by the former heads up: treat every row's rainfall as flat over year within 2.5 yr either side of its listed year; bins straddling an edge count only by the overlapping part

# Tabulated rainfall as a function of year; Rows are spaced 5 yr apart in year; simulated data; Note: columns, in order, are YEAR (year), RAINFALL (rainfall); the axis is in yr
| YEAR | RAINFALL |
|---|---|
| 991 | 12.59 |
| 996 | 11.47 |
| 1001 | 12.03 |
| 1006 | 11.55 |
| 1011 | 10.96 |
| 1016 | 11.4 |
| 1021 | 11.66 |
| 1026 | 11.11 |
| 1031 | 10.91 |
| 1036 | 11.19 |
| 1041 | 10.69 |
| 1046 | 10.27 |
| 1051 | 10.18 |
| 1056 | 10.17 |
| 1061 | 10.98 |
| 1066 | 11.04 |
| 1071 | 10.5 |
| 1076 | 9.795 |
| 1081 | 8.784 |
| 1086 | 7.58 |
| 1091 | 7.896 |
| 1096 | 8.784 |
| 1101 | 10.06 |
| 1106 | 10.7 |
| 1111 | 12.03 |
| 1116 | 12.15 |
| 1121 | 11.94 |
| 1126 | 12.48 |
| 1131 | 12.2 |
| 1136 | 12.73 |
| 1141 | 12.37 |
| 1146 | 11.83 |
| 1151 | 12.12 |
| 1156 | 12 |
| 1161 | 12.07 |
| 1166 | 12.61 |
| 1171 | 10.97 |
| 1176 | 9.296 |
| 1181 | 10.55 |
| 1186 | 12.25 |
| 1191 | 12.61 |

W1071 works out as 1.05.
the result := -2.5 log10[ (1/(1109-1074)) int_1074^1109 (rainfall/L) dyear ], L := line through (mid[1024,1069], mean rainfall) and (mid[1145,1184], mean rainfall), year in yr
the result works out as 0.20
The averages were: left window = 10.7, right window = 11.4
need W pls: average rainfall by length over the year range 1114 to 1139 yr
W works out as 12.3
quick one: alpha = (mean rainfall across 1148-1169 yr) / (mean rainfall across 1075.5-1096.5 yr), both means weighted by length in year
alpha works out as 1.44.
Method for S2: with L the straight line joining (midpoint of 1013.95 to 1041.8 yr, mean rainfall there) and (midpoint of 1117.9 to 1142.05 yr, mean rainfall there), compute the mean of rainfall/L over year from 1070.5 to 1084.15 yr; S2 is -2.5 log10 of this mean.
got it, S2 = 0.23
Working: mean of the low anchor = 11.2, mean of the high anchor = 12.3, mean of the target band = 9.47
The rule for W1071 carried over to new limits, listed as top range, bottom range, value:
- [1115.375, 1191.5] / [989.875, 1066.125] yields 1.07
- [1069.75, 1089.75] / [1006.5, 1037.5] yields 0.80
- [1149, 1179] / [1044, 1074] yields 1.09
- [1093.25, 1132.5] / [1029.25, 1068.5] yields 1.05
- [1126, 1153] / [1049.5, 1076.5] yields 1.17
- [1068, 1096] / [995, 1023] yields 0.78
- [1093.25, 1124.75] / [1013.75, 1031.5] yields 0.97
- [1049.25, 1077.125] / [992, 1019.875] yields 0.91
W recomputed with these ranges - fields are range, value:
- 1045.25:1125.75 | 10.2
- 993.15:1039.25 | 11.4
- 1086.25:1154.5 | 11.2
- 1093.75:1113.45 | 10.4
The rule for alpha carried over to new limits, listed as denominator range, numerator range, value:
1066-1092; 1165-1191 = 1.22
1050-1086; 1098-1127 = 1.14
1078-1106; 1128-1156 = 1.39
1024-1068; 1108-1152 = 1.14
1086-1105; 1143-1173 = 1.35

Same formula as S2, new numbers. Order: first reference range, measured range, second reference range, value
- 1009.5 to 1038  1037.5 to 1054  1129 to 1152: 0.10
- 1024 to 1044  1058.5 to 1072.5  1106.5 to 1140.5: 0.05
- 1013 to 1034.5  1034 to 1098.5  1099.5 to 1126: 0.16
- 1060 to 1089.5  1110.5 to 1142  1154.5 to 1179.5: -0.16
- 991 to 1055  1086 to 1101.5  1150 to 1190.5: 0.31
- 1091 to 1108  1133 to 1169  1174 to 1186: -0.21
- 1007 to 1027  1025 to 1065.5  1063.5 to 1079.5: 0.01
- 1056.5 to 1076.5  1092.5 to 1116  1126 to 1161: 0.09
